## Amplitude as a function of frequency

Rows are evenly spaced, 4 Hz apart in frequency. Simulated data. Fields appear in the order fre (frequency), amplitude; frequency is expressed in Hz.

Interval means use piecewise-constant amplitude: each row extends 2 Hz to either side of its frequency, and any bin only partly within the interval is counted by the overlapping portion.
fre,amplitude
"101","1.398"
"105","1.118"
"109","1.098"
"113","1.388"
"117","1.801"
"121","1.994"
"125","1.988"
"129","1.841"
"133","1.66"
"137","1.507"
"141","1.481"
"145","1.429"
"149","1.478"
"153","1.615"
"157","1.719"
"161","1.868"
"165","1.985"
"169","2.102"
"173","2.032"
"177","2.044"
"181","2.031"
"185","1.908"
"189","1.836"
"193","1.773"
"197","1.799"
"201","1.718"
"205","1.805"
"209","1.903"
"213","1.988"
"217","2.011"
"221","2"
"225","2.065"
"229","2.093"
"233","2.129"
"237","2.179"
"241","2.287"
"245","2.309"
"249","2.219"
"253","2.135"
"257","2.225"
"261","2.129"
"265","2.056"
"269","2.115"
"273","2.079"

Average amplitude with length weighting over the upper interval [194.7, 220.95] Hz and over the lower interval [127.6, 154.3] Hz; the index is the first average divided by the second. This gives 1.20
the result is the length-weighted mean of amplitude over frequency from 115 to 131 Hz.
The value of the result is 1.91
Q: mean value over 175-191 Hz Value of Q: 1.95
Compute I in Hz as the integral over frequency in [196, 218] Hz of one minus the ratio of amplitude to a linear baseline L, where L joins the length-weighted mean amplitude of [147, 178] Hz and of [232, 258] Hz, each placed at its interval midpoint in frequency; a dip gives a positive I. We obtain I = 1.93 Hz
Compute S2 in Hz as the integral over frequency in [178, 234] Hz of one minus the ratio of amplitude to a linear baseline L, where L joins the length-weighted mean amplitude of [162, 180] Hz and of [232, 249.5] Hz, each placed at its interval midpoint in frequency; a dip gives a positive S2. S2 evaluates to 5.26 Hz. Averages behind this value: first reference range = 2.03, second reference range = 2.23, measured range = 1.93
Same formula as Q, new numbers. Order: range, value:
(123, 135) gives 1.83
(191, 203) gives 1.76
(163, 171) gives 2.04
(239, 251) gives 2.27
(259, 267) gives 2.09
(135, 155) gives 1.5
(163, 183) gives 2.04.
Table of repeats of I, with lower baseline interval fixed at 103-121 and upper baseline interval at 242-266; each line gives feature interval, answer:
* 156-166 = -1.0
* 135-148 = 0.9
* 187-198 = 0.3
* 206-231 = -0.1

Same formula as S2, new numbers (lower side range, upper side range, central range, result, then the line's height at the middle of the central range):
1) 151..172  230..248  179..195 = 0.76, 1.98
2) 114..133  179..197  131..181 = 2.97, 1.87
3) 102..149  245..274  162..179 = -2.60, 1.76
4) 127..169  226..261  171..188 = -1.35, 1.85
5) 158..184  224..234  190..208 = 2.28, 2.04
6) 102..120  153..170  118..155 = -1.23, 1.63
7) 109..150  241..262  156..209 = -0.45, 1.89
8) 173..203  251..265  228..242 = -0.74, 2.06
